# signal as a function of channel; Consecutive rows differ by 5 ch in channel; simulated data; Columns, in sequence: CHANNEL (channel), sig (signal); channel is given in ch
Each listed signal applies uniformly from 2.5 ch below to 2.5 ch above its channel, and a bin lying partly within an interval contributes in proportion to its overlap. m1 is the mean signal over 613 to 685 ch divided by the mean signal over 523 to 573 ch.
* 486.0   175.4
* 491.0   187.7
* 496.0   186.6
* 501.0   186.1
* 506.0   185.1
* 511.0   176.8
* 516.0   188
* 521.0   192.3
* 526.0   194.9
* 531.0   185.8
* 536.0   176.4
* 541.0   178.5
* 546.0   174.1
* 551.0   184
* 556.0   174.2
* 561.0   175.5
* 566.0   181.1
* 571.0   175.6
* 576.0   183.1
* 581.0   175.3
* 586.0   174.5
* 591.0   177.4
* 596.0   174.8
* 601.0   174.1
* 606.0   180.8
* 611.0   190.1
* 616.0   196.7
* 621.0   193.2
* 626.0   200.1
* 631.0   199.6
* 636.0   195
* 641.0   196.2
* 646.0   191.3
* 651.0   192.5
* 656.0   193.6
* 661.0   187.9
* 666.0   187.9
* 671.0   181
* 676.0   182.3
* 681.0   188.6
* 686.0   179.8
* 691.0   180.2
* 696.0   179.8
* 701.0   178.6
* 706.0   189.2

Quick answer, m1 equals 1.06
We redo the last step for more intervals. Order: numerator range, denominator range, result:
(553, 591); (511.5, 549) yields 0.96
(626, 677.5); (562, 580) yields 1.07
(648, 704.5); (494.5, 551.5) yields 1.00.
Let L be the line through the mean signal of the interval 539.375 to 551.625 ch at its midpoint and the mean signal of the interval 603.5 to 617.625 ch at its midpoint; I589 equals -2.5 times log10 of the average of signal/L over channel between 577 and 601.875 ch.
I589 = 0.06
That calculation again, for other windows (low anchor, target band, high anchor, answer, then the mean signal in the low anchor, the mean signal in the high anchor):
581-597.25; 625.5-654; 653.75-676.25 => -0.07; 176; 187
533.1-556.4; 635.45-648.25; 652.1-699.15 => -0.06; 178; 185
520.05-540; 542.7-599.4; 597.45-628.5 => 0.06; 186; 189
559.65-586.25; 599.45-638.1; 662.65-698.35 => -0.07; 178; 183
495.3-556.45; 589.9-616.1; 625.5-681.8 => 0.04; 183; 191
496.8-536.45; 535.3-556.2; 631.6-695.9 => 0.05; 186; 188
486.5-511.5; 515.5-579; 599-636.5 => 0.03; 184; 191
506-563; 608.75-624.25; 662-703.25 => -0.07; 182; 183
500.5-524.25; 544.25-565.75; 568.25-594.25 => 0.02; 186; 177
